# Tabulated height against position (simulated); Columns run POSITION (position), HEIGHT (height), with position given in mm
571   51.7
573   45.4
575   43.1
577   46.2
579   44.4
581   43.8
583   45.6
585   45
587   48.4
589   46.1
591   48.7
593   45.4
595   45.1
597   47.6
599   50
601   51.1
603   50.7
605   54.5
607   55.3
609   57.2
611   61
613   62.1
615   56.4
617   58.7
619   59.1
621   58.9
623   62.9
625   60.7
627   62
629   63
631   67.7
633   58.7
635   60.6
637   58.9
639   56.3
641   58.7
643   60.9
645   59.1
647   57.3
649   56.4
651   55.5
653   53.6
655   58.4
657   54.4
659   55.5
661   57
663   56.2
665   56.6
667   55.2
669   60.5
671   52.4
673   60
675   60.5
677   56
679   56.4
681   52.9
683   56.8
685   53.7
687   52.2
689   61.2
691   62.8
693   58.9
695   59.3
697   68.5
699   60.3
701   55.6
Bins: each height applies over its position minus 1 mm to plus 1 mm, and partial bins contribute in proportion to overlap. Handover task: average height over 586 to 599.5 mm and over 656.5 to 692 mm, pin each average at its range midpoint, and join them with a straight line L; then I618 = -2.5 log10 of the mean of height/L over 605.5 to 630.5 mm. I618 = -0.19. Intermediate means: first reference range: 47.2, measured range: 59.8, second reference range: 56.7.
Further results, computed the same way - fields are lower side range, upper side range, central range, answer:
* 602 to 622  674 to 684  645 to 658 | 0.01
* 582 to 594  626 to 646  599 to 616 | -0.07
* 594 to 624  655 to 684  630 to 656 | -0.05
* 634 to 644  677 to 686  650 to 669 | 0.02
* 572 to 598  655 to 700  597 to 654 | -0.14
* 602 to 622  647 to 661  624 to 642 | -0.08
